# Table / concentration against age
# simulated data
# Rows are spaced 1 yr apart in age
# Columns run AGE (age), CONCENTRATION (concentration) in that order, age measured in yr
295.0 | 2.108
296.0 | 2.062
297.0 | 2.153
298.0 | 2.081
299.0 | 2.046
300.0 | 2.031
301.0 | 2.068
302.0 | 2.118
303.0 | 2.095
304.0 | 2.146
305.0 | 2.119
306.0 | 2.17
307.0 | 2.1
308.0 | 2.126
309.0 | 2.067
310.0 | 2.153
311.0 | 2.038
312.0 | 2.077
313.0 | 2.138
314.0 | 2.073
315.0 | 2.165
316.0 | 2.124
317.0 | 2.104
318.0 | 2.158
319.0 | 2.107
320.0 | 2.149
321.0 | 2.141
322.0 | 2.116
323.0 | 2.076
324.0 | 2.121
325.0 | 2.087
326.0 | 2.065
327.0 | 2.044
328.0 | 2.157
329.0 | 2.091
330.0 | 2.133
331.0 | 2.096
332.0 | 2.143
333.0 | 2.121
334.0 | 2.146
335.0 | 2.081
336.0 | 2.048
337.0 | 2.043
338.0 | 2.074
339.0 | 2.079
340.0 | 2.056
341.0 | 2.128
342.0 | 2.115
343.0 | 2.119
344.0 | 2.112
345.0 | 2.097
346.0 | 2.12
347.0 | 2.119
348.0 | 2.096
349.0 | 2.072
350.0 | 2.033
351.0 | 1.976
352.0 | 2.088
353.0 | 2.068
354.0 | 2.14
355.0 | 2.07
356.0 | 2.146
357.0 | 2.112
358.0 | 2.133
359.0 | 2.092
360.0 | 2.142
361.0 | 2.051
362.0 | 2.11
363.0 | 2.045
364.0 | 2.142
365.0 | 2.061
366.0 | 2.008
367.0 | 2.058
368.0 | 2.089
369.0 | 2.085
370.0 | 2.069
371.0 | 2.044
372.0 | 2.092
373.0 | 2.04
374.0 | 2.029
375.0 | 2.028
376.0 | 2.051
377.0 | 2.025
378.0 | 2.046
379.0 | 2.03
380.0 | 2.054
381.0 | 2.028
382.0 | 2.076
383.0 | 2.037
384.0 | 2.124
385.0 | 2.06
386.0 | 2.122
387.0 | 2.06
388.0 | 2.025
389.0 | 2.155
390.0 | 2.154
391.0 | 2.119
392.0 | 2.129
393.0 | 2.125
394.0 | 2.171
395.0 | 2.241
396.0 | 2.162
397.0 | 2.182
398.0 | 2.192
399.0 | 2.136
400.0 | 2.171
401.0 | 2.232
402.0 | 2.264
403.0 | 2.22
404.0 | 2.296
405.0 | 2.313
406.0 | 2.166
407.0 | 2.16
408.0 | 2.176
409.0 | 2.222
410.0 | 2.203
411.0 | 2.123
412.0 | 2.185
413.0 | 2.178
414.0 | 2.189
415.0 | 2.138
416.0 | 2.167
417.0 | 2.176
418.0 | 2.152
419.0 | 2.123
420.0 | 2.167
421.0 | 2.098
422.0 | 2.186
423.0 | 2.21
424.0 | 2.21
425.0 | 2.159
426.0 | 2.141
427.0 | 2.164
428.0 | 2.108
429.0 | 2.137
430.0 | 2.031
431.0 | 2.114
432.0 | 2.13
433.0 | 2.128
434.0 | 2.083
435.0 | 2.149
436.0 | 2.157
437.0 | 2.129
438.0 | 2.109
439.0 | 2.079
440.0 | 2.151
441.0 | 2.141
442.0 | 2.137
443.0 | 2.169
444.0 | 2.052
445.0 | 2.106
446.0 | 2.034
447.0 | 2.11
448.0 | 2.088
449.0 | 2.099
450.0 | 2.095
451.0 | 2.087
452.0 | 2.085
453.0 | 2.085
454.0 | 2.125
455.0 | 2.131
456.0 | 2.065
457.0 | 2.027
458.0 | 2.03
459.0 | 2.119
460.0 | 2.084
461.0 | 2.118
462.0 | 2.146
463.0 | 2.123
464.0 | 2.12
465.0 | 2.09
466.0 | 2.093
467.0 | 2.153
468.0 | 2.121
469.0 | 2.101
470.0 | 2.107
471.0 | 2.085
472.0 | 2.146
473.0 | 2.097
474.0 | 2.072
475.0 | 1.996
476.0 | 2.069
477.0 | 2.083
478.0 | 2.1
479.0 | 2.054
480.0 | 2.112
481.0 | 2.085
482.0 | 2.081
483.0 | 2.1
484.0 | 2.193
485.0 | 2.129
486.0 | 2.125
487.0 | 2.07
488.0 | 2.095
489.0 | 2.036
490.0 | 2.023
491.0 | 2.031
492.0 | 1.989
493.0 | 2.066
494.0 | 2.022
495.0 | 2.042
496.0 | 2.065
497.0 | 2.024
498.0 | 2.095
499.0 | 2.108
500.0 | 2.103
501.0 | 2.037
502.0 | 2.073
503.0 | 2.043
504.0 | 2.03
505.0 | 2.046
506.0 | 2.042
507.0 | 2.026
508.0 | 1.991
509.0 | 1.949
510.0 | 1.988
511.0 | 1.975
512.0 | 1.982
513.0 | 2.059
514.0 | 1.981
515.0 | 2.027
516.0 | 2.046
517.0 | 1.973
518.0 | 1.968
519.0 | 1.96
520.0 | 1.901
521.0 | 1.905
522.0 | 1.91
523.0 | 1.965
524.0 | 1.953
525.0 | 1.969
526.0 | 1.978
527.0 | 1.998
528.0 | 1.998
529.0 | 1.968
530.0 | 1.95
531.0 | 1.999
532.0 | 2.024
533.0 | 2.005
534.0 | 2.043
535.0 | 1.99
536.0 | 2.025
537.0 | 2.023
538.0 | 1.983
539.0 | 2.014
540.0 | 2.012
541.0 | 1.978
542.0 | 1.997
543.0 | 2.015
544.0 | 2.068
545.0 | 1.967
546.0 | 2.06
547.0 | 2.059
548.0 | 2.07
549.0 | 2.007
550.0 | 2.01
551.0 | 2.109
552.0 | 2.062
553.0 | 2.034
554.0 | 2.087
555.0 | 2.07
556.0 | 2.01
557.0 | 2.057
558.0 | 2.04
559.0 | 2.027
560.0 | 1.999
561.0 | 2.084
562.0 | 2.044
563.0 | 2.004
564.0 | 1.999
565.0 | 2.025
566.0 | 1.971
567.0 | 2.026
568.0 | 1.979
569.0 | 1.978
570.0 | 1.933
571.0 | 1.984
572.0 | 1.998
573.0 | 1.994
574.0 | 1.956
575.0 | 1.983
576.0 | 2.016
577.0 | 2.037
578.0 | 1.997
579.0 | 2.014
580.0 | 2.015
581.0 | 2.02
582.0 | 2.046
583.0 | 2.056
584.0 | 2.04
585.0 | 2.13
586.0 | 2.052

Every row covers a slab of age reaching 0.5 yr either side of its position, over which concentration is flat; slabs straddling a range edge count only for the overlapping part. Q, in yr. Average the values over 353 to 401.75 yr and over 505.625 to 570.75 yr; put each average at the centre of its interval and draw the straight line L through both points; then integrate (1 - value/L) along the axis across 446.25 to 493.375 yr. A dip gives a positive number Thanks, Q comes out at -1.0 yr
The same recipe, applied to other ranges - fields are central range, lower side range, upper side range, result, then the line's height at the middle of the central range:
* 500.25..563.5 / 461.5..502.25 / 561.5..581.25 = 0.8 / 2.04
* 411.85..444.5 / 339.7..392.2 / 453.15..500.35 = -0.9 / 2.08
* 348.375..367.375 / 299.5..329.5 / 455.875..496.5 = 0.2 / 2.1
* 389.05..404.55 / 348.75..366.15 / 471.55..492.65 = -0.8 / 2.08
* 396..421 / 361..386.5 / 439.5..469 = -1.3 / 2.08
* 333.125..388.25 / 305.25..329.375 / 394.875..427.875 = 1.7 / 2.14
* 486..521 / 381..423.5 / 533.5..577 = 0.7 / 2.07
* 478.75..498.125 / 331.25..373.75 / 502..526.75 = -0.7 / 2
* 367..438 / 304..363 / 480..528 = -2.1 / 2.07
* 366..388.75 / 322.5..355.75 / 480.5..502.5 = 0.3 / 2.09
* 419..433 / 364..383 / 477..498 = -0.5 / 2.06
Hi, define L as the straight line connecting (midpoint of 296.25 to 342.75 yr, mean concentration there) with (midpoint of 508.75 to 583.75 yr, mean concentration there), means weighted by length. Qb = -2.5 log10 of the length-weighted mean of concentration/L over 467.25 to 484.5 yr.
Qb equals -0.03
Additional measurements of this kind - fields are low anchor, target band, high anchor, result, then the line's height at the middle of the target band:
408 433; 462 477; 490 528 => -0.013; 2.07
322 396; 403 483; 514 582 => -0.038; 2.05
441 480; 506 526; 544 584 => 0.043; 2.06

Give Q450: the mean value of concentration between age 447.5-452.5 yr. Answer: 2.09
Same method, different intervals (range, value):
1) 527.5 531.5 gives 1.98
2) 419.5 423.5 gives 2.17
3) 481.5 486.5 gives 2.13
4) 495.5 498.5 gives 2.06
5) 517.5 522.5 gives 1.93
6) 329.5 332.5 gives 2.12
